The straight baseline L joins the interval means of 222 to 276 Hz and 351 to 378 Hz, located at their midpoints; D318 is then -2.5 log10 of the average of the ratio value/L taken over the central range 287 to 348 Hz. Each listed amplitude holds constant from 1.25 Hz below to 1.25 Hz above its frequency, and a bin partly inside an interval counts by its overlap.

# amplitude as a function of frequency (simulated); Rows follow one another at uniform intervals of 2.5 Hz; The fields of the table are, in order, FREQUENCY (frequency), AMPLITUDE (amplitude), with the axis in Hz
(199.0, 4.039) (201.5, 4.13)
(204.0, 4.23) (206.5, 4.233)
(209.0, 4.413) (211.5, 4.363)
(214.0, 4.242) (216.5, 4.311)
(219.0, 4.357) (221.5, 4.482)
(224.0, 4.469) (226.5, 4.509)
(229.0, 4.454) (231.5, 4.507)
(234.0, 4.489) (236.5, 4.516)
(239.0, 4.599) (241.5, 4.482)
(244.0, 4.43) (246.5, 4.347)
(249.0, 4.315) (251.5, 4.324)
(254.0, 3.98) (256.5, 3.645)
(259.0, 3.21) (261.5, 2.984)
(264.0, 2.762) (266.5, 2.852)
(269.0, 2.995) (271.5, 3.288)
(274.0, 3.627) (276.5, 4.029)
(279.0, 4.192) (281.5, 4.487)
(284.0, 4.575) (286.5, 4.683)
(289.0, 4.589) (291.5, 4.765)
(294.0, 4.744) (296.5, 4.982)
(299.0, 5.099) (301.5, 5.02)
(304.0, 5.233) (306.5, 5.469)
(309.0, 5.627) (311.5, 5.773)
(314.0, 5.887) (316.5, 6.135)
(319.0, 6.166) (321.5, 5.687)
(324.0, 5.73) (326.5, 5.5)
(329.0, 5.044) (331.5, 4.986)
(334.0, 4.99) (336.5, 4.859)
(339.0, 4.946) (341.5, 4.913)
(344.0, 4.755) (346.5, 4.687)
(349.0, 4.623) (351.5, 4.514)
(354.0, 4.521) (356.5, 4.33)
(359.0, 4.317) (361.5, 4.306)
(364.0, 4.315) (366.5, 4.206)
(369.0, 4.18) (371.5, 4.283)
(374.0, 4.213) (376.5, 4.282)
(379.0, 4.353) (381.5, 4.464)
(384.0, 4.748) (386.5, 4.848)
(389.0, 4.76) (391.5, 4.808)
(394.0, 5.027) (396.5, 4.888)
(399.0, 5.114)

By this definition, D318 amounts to -0.246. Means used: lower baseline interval 3.95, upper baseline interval 4.31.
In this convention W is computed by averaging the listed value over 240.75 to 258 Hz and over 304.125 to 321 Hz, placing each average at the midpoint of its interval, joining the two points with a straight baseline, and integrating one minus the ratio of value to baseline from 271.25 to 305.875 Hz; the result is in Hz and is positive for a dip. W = 4.2 Hz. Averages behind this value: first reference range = 4.2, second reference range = 5.8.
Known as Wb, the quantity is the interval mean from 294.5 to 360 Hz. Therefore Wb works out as 5.14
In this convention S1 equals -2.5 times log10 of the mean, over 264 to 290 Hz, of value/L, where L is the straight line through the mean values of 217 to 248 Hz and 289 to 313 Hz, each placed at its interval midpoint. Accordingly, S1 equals 0.264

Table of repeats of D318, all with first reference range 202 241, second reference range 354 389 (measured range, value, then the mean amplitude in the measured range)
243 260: 0.09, 4.04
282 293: -0.06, 4.64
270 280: 0.17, 3.75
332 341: -0.13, 4.93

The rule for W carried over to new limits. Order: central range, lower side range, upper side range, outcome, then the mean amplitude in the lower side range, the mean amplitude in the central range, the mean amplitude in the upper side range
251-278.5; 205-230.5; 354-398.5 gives 6.2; 4.38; 3.42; 4.5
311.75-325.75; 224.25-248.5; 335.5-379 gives -4.4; 4.48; 5.9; 4.48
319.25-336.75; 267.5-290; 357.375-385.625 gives -4.7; 4.03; 5.33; 4.34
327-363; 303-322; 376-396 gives 3.9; 5.76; 4.71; 4.68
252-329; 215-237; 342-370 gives -2.5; 4.45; 4.6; 4.45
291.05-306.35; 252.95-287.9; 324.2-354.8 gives -3.1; 3.67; 5.02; 4.9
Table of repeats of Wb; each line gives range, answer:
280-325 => 5.25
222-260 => 4.3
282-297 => 4.7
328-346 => 4.92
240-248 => 4.42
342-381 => 4.4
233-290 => 3.97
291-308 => 5.07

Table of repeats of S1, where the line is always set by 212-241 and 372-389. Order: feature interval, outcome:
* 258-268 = 0.45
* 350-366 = 0.03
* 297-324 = -0.24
